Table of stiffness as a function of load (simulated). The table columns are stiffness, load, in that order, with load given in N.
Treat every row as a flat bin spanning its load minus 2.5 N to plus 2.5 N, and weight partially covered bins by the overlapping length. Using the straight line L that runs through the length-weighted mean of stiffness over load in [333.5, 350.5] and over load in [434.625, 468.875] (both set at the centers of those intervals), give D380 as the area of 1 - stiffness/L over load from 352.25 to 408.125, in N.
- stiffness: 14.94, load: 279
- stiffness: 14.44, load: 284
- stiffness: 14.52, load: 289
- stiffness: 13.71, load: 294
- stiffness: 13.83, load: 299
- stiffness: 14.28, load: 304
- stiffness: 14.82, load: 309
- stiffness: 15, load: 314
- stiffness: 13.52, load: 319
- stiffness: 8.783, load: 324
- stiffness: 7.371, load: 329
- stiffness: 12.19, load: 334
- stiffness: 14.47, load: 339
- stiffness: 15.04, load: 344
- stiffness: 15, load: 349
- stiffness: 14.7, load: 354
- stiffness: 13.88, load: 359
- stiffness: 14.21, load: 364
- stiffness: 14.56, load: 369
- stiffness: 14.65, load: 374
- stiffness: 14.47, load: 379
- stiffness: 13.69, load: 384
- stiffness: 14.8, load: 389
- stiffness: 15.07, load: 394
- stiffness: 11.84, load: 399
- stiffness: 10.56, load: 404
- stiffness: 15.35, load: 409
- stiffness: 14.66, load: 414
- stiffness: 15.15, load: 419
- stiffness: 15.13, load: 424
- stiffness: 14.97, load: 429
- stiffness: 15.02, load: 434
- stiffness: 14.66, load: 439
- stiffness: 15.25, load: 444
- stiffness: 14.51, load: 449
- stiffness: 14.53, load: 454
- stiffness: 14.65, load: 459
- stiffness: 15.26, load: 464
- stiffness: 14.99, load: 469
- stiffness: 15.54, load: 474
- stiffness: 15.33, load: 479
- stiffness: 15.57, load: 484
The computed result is 2.43 N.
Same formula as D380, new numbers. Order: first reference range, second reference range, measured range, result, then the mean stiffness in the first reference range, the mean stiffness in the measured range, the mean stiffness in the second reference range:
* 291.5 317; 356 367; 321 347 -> 4.6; 14.3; 11.7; 14.1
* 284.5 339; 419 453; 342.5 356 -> -1.4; 12.9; 14.9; 14.9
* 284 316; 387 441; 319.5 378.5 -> 4.5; 14.4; 13.2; 14.3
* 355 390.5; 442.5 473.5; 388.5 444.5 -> 1.1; 14.3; 14.3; 14.9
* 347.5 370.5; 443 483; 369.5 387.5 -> 0.3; 14.4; 14.3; 15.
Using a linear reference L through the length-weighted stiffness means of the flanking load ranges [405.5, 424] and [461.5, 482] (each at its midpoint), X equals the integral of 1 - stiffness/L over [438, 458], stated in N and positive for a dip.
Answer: 0.5 N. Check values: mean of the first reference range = 14.8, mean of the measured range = 14.7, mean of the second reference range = 15.3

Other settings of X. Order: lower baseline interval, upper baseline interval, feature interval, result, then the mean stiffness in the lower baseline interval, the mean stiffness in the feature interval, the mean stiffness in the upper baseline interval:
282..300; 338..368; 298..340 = 5.1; 14.1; 12.6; 14.6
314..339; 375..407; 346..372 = -4.4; 11.3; 14.5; 13.5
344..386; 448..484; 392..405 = 1.8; 14.4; 12.6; 15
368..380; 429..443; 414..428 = -0.2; 14.6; 15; 14.9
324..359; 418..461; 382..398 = -0.5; 12.9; 14.3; 14.9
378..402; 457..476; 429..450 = -0.3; 13.9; 14.9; 15.1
